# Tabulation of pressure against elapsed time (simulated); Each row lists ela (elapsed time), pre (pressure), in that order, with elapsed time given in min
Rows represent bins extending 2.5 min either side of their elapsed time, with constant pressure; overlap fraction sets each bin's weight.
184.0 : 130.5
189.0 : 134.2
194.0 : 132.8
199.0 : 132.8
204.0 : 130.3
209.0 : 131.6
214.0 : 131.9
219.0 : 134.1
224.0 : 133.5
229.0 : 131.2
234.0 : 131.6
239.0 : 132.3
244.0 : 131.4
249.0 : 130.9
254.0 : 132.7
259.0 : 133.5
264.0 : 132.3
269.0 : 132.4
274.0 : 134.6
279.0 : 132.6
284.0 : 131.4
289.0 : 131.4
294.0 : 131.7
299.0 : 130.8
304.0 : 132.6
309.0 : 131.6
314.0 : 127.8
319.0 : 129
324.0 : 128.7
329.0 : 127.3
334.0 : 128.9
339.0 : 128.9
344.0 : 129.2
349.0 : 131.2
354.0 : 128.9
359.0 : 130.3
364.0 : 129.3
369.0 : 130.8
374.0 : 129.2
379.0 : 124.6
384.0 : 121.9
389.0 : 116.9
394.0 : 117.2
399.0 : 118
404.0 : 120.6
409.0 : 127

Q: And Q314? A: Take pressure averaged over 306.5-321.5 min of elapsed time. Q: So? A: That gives 129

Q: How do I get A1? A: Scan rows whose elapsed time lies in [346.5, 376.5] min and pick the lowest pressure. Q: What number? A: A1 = 128.9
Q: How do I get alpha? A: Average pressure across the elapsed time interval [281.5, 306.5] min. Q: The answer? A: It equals 132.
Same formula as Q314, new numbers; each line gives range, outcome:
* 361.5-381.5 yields 128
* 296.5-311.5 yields 132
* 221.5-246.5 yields 132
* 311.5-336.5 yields 128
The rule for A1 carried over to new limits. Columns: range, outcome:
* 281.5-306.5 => 130.8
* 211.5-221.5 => 131.9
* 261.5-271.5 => 132.3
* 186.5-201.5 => 132.8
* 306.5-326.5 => 127.8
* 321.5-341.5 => 127.3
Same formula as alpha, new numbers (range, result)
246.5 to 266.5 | 132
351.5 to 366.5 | 130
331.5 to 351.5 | 130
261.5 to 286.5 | 133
